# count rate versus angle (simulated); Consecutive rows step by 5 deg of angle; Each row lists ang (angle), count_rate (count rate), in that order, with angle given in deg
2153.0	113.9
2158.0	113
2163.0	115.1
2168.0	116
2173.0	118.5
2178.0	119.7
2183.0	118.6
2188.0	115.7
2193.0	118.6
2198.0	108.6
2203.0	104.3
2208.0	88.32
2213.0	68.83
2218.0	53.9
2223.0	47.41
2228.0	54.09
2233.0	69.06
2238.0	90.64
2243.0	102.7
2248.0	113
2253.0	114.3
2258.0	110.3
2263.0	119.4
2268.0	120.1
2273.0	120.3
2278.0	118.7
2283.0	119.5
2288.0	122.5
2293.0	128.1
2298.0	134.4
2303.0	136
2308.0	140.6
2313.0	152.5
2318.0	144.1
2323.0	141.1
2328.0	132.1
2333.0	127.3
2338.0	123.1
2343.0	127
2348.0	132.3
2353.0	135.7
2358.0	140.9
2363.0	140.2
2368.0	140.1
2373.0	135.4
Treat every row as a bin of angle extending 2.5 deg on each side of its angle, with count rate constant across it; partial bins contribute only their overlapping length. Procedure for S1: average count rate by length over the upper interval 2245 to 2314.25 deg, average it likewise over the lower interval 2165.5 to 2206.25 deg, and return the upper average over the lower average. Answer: 1.09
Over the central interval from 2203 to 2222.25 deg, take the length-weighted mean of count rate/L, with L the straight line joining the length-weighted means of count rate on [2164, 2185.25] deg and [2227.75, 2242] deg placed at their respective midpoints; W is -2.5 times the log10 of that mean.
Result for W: 0.270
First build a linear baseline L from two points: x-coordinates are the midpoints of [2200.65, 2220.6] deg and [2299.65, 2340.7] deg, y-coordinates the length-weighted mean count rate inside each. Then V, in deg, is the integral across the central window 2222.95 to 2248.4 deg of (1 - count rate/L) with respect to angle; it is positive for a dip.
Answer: 3.57 deg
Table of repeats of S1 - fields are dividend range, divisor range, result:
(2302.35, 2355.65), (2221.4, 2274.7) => 1.40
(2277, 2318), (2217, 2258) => 1.59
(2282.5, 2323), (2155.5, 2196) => 1.16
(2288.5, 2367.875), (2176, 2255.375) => 1.46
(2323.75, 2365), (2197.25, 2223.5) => 1.68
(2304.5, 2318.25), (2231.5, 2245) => 1.65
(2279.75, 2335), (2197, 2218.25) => 1.55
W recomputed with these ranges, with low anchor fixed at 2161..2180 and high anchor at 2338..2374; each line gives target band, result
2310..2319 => -0.136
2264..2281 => 0.065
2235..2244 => 0.299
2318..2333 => -0.034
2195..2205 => 0.124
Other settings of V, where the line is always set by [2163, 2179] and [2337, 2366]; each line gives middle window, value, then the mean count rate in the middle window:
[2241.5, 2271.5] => 2.7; 114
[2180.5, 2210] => 2.5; 109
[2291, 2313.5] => -1.4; 137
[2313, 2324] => -1.2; 145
